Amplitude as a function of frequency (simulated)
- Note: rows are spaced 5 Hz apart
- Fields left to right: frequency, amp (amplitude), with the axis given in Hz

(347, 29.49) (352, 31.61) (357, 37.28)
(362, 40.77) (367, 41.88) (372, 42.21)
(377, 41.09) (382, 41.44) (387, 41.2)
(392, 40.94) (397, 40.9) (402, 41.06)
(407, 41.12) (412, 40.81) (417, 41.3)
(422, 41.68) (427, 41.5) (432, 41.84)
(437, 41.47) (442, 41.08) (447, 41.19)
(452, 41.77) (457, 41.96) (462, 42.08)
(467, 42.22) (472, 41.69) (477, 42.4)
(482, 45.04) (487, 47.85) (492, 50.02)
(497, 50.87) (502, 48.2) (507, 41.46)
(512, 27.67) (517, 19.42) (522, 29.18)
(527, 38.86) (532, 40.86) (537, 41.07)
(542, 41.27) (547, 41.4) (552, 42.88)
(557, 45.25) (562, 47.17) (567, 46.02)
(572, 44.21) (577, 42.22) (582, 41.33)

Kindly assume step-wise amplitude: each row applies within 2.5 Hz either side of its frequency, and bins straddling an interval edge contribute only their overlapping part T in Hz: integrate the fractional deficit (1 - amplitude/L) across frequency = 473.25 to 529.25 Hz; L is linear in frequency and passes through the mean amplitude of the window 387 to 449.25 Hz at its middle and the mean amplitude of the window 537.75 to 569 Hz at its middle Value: 3.45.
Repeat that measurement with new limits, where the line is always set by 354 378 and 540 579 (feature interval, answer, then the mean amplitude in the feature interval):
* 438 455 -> 0.2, 41.4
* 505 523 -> 5.8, 29.1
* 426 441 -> 0.0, 41.6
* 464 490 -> -0.9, 43.9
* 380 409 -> -0.1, 41.1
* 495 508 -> -1.4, 47.3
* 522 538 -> 1.8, 38.5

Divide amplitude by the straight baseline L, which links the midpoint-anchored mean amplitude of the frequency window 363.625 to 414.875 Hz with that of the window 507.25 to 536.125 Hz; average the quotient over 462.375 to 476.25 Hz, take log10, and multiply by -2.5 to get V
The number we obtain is -0.168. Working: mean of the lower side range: 41.3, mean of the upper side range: 32.6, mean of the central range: 42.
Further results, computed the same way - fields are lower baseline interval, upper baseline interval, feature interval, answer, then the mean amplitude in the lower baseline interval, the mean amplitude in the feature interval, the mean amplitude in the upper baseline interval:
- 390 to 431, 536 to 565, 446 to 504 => -0.06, 41.2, 44.7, 43.3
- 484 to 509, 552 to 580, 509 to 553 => 0.28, 47.8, 35.7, 44.7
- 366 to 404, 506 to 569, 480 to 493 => -0.20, 41.3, 47.5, 38.5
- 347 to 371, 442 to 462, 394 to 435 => -0.04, 37.3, 41.3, 41.6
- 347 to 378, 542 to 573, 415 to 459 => -0.03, 38.3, 41.5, 44.2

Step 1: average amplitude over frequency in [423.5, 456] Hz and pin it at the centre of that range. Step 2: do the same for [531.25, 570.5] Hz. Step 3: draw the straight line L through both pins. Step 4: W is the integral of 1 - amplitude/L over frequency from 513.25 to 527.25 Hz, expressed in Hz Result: 5.0 Hz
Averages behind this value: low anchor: 41.5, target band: 27.5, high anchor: 43.4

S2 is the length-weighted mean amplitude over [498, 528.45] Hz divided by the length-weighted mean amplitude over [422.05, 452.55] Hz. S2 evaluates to 0.8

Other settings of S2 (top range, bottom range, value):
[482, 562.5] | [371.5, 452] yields 0.99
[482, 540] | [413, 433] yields 0.96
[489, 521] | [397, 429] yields 0.95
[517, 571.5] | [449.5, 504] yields 0.90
